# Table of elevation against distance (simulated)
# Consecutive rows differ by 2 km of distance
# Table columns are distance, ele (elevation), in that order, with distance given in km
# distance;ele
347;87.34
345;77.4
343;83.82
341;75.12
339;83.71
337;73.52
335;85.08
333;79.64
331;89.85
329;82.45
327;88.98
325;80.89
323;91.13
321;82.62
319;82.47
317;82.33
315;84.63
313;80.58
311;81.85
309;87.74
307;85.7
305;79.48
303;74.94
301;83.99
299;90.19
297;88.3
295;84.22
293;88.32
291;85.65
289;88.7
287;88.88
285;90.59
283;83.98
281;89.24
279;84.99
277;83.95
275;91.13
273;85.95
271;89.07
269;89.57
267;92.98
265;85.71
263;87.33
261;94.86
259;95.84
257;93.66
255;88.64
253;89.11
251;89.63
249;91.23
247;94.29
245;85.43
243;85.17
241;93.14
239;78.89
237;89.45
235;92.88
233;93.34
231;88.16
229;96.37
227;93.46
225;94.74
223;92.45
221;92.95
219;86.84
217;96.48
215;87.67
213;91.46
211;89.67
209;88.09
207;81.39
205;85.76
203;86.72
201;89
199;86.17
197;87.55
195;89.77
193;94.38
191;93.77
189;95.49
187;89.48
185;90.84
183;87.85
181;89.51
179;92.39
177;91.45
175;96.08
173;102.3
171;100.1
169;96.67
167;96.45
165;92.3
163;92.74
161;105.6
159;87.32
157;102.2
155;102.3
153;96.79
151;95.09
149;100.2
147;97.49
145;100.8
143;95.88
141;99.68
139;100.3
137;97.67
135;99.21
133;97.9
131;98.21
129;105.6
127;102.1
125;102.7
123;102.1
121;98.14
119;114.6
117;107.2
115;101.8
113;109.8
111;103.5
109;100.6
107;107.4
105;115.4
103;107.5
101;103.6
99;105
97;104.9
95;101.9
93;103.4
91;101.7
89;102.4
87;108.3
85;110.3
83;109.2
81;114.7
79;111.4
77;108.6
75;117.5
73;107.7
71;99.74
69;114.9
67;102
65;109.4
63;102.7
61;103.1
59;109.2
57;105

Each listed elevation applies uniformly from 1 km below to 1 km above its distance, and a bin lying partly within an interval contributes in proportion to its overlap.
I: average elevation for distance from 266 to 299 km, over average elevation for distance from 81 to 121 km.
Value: 0.8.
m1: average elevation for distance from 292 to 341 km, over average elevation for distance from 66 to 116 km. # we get 0.78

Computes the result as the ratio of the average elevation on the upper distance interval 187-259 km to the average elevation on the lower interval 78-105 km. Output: 0.8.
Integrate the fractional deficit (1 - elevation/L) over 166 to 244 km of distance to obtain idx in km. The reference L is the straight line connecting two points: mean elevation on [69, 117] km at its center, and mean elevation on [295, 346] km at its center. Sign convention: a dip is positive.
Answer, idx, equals 3.3 km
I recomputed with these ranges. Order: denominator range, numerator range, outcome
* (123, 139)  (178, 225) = 0.89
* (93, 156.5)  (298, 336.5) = 0.82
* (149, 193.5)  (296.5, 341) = 0.88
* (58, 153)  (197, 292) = 0.86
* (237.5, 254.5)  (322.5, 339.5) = 0.95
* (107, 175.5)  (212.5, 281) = 0.90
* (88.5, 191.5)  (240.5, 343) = 0.87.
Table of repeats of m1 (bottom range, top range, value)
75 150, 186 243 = 0.86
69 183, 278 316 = 0.84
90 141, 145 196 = 0.92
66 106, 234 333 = 0.81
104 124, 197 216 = 0.82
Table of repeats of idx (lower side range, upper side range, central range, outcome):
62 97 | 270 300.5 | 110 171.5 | 0.83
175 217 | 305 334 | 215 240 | -0.81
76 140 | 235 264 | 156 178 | 0.44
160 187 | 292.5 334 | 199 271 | 0.07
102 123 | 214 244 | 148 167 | 0.61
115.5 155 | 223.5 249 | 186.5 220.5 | 1.58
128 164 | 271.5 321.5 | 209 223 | 0.25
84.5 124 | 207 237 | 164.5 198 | 1.01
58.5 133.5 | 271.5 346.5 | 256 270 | -0.37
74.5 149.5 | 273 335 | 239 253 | 0.31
